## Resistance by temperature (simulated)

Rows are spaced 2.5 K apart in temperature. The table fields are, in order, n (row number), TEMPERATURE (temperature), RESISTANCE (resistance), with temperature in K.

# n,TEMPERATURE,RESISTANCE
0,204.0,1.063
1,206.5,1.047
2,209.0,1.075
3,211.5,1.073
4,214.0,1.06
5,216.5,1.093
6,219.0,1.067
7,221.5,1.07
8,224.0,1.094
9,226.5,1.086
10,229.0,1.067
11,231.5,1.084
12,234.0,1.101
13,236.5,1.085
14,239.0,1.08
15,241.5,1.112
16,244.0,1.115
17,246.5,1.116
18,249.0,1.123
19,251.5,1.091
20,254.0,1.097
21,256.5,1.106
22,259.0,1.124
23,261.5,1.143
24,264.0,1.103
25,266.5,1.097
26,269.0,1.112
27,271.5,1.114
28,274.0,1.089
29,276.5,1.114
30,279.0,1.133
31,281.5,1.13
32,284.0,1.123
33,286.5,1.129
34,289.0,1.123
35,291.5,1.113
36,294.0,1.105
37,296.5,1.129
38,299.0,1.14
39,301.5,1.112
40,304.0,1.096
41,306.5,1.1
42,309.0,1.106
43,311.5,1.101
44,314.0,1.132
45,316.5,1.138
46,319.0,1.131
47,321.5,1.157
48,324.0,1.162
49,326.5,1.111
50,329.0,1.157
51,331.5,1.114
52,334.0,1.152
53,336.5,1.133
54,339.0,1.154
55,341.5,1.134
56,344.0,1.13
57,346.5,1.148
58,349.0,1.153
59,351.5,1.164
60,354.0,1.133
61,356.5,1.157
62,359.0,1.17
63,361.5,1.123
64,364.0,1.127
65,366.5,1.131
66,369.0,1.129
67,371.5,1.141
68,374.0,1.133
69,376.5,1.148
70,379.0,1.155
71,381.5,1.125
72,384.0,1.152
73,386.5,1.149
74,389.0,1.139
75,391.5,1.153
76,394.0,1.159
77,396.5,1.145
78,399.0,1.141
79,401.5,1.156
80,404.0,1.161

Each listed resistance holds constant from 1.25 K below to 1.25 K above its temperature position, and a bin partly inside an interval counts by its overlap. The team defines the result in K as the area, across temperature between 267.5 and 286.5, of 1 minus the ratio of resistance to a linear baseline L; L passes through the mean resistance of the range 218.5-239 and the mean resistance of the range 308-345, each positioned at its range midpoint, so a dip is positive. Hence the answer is -0.2 K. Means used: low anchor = 1.08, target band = 1.12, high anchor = 1.13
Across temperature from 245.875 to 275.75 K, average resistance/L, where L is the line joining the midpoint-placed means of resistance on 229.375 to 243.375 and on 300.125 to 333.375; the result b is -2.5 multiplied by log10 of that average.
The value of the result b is -0.01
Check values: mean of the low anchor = 1.09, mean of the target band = 1.11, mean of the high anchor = 1.12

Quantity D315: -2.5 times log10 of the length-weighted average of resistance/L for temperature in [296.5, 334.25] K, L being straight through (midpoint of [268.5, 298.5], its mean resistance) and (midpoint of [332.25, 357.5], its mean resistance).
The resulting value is 0.005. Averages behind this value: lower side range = 1.12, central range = 1.13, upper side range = 1.15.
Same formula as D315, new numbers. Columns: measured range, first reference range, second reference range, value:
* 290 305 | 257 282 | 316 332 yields 0.011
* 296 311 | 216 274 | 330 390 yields 0.008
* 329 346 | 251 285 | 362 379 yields -0.009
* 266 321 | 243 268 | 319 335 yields 0.009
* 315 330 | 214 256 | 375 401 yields -0.018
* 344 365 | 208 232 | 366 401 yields -0.014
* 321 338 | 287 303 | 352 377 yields -0.010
